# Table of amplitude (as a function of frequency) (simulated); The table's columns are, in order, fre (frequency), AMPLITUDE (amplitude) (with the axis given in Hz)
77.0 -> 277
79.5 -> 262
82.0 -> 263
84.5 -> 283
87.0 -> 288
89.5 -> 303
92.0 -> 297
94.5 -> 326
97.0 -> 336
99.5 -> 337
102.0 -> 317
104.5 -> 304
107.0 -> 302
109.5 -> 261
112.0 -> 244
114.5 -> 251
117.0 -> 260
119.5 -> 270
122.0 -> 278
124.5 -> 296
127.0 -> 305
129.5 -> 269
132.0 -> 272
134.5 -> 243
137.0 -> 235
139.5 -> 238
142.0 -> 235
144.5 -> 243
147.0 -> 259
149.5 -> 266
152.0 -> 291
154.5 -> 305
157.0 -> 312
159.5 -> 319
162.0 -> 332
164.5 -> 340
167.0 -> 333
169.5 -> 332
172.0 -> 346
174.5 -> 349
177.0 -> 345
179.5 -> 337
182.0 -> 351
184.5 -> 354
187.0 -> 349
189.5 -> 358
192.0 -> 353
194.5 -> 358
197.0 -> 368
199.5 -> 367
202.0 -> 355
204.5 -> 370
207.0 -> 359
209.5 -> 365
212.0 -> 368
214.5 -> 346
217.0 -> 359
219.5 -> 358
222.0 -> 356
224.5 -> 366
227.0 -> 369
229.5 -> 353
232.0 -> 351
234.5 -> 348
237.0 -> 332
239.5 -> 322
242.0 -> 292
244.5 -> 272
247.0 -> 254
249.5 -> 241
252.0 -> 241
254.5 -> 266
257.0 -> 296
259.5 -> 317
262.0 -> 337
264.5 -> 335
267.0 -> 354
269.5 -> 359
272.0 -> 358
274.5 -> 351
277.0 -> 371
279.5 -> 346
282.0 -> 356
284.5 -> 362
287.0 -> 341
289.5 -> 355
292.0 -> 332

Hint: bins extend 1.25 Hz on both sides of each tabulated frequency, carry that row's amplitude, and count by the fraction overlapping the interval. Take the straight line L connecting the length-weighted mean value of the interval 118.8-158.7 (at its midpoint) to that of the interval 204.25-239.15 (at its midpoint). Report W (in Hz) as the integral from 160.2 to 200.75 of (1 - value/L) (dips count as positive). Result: -4.48 Hz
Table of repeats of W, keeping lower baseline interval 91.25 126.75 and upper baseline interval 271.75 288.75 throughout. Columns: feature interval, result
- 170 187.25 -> -1.6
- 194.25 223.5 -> -2.9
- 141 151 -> 1.7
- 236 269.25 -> 4.5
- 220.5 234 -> -0.9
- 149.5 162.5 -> 0.1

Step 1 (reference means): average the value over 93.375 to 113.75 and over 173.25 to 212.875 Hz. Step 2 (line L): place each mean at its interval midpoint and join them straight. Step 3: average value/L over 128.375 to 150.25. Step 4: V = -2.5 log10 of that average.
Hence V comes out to 0.28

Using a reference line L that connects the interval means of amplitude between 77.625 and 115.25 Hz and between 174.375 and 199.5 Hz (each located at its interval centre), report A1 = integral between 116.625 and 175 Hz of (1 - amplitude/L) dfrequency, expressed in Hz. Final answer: 6.7 Hz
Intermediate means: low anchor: 292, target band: 288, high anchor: 353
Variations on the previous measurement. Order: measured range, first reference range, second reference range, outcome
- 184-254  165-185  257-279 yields 1.2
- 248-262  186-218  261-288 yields 3.0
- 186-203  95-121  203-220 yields -0.5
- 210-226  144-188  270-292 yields -1.1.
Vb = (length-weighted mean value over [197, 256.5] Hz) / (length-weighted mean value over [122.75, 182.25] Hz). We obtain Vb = 1.1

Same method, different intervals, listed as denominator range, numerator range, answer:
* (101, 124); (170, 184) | 1.25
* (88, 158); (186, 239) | 1.27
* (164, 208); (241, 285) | 0.90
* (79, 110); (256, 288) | 1.15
